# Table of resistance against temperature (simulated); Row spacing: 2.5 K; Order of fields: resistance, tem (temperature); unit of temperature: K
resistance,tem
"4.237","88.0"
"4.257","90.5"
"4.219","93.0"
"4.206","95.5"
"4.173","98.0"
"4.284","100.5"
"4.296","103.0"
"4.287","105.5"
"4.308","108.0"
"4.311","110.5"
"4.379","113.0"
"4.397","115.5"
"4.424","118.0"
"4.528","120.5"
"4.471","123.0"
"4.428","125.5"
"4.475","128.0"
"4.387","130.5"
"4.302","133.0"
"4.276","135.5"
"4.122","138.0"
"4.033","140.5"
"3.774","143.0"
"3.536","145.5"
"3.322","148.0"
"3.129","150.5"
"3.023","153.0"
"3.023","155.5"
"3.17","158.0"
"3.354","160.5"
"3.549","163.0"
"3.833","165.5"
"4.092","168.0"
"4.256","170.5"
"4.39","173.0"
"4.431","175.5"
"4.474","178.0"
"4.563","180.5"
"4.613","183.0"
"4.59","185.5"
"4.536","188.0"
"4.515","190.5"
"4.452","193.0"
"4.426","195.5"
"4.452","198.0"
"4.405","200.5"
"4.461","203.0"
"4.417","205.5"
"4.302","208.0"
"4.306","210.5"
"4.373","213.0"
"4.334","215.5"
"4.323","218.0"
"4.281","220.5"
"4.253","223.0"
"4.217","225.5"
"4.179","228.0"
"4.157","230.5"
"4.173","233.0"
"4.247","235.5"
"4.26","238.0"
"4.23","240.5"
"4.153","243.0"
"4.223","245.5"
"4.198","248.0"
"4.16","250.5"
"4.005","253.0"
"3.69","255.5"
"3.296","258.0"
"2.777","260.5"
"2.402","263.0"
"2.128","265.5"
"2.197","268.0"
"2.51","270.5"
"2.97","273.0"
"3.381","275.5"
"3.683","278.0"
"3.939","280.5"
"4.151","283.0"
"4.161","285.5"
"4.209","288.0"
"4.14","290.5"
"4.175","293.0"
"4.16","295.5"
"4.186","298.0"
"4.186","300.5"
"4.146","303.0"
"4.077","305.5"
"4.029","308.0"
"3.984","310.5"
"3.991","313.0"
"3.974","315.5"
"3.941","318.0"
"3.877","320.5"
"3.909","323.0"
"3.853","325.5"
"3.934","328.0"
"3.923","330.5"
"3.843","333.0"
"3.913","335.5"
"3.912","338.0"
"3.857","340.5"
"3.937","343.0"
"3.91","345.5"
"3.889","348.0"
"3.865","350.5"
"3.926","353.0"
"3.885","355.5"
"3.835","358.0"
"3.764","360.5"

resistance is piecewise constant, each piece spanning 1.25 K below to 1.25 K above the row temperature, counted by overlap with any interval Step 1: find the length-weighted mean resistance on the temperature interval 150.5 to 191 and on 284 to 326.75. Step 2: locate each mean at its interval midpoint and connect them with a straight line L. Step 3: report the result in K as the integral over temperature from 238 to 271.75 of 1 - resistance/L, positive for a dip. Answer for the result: 5.2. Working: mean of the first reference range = 3.99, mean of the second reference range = 4.06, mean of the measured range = 3.41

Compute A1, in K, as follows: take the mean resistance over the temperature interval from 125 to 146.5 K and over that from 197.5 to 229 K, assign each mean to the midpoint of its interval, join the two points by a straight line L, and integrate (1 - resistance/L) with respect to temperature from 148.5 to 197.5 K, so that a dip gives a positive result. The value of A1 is 2.5 K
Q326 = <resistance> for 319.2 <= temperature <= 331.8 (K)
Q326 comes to 3.9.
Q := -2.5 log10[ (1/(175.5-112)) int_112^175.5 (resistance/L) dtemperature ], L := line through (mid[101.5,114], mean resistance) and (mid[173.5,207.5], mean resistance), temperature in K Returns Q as 0.112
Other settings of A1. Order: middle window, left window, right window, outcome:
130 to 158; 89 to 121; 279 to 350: 3.8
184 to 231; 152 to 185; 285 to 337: -5.0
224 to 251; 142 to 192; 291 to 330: -1.6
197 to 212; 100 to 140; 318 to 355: -0.8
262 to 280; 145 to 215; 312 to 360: 5.3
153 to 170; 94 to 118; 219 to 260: 2.9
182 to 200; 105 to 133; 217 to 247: -0.9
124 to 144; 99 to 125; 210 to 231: 0.5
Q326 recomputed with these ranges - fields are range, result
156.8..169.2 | 3.6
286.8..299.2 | 4.17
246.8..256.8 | 4.01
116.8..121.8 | 4.48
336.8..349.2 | 3.9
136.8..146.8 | 3.86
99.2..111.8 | 4.3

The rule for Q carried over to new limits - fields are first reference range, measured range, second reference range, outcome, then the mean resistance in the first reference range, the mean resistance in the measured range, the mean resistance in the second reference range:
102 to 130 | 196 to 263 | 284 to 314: 0.028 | 4.39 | 4.12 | 4.12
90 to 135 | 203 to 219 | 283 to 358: -0.045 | 4.34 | 4.35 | 3.99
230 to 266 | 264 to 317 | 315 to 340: 0.033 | 3.76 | 3.73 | 3.9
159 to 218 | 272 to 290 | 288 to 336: 0.077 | 4.31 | 3.81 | 4.02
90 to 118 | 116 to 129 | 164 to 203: -0.036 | 4.29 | 4.46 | 4.4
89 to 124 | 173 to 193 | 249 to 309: -0.130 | 4.32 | 4.52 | 3.62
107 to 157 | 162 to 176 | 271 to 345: -0.021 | 4.03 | 4.08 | 3.93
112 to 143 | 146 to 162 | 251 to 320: 0.302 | 4.33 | 3.19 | 3.66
